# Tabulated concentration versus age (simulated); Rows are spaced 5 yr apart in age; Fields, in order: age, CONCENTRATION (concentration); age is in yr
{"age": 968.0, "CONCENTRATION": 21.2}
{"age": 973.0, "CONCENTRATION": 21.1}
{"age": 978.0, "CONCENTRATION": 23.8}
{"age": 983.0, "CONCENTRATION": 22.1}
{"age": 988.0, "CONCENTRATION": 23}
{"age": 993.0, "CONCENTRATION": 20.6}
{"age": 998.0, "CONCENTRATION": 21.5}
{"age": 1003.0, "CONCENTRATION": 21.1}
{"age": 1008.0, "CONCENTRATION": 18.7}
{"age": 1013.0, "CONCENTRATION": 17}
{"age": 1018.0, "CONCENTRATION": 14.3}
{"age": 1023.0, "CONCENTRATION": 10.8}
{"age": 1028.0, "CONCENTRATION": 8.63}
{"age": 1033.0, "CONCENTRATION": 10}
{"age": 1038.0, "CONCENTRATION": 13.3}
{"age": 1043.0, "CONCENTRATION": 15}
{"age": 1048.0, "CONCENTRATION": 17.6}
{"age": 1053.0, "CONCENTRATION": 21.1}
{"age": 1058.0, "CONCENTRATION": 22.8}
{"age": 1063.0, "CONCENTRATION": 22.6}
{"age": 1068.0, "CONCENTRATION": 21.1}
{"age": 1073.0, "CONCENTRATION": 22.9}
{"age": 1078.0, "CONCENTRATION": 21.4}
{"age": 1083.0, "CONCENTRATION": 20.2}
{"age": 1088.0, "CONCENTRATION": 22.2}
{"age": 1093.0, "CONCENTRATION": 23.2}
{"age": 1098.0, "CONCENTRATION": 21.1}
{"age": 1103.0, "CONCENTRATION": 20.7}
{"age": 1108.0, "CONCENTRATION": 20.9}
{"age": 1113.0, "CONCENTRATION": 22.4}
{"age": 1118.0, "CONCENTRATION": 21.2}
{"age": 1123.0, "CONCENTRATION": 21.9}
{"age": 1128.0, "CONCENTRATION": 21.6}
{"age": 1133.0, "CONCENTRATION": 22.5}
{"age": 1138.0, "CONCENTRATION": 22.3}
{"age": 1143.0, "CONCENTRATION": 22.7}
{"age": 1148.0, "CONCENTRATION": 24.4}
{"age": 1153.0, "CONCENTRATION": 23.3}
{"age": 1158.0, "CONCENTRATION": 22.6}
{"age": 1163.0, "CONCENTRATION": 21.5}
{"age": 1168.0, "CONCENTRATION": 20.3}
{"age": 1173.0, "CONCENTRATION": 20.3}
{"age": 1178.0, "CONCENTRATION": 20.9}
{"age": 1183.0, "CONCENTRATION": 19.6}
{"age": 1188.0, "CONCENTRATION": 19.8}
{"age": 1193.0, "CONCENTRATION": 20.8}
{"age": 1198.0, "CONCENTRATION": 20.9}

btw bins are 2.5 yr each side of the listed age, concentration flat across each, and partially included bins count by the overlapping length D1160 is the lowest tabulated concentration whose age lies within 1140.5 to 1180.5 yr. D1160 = 20.3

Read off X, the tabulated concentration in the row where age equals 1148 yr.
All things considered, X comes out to 24.4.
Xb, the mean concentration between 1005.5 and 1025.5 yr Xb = 15.2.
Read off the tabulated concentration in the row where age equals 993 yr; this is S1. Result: 20.6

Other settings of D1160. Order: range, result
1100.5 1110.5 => 20.7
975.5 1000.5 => 20.6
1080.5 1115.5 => 20.2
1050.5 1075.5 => 21.1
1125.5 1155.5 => 21.6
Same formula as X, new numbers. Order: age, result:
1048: 17.6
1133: 22.5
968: 21.2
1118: 21.2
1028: 8.63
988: 23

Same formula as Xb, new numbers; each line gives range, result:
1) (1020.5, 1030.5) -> 9.71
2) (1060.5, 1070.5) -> 21.9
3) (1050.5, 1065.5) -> 22.2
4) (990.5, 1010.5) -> 20.5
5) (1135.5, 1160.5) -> 23.1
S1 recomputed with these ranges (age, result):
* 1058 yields 22.8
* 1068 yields 21.1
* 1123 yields 21.9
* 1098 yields 21.1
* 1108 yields 20.9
